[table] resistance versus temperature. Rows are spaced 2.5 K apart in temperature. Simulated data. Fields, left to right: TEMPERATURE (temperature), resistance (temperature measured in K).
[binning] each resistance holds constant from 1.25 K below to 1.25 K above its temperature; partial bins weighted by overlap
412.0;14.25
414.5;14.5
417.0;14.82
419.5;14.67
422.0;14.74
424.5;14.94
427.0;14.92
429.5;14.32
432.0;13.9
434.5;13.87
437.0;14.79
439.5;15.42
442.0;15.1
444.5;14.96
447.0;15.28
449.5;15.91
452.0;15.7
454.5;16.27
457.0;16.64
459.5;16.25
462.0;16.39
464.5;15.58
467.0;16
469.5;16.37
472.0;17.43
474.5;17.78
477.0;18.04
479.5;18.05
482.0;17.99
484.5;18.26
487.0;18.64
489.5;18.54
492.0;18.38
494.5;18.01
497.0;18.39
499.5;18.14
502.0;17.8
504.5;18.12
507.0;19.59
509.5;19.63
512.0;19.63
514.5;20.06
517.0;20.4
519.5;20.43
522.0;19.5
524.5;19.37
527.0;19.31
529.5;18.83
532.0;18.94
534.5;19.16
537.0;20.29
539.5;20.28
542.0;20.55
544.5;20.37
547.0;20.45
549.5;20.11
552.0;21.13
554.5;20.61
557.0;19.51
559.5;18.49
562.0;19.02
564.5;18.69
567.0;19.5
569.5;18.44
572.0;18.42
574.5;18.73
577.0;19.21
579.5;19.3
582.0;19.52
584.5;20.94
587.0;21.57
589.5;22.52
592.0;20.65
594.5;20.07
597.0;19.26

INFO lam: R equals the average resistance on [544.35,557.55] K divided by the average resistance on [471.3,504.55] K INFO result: 1.1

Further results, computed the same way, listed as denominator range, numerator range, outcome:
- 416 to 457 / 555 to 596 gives 1.31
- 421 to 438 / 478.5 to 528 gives 1.31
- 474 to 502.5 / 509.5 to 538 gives 1.08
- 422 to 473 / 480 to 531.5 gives 1.22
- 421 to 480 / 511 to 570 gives 1.25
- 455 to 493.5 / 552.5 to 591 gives 1.13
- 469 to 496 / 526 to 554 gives 1.11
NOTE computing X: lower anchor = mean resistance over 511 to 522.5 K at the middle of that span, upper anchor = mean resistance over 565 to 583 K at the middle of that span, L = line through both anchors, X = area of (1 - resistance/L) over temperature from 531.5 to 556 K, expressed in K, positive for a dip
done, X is -0.8 K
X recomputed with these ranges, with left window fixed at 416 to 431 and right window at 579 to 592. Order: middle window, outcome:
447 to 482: -0.8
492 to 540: -2.6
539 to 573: 0.0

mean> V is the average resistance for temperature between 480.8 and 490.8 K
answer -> 18.4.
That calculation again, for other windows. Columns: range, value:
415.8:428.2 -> 14.8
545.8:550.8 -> 20.3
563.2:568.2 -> 19.1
